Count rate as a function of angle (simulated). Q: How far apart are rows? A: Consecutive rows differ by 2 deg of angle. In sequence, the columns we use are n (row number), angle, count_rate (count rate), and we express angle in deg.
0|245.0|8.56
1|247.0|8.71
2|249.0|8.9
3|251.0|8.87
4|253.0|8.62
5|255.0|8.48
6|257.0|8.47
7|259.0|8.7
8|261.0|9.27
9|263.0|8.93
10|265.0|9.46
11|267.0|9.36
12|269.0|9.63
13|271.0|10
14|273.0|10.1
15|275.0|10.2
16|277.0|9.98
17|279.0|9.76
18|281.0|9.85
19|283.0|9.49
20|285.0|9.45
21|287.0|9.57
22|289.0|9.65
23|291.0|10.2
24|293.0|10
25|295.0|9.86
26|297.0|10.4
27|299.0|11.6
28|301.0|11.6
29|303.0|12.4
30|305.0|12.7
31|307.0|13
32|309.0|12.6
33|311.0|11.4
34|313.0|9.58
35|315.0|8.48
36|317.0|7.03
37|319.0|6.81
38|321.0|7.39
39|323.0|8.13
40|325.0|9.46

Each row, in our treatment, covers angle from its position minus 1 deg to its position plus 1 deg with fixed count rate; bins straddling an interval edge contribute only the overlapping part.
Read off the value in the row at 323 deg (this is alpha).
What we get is 8.13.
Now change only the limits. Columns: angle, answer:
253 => 8.62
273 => 10.1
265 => 9.46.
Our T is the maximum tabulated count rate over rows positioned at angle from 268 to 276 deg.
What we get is 10.2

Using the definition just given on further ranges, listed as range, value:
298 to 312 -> 13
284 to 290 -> 9.65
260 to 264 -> 9.27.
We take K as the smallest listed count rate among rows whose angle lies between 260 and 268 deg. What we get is 8.93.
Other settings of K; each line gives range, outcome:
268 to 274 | 9.63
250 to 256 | 8.48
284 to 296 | 9.45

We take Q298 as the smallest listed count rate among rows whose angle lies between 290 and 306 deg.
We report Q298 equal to 9.86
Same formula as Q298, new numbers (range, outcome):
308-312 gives 11.4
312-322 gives 6.81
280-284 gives 9.49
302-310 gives 12.4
